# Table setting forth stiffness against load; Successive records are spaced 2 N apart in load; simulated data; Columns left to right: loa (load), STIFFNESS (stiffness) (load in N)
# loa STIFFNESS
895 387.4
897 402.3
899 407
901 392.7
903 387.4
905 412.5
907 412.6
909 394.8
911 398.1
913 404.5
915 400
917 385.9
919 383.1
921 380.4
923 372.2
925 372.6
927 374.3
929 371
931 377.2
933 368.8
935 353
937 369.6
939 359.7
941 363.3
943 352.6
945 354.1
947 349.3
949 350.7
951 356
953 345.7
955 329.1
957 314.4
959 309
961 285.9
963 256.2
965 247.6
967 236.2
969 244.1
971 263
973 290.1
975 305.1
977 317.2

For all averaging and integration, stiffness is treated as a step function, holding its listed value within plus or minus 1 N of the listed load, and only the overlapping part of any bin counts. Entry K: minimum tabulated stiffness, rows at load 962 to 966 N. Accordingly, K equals 247.6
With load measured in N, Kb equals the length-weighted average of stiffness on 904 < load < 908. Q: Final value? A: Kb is 413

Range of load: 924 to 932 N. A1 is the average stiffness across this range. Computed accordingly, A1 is 374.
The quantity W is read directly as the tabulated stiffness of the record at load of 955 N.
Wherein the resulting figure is 329.1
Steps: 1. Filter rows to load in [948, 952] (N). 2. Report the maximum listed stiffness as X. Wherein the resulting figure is 356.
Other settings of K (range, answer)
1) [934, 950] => 349.3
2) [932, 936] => 353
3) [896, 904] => 387.4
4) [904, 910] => 394.8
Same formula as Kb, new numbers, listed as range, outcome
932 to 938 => 364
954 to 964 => 299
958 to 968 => 267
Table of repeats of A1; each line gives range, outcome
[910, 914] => 401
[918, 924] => 379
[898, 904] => 396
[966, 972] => 248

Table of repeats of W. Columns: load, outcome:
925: 372.6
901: 392.7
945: 354.1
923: 372.2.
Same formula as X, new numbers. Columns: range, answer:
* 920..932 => 380.4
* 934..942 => 369.6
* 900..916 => 412.6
